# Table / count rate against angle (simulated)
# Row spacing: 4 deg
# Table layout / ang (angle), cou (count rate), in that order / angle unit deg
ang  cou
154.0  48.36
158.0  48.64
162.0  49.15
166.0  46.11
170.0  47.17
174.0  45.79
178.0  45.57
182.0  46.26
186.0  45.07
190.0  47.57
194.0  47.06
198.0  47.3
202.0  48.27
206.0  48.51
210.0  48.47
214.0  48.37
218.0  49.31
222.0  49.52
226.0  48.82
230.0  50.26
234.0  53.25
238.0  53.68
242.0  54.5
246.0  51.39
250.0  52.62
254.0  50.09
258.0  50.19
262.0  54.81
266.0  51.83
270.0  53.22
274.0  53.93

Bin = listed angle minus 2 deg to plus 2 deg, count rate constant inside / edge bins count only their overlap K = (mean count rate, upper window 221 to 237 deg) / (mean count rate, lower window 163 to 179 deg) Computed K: 1.09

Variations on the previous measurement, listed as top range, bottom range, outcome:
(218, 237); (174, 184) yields 1.10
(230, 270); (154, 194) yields 1.12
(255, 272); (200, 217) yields 1.08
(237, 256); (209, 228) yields 1.07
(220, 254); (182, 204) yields 1.10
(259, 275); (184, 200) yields 1.14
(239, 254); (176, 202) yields 1.13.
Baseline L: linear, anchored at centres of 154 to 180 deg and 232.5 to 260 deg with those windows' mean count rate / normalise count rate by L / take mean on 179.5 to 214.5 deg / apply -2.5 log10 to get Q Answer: 0.04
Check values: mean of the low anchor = 47.2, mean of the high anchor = 52.2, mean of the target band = 47.4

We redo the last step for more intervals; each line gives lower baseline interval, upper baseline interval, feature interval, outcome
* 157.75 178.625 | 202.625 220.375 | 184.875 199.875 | 0.03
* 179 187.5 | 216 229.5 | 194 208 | -0.01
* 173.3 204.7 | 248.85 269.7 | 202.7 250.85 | -0.02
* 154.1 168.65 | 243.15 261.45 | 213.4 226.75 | 0.03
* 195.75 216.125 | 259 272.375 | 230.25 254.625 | -0.03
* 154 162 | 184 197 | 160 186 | 0.03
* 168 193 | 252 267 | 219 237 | -0.02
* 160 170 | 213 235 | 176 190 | 0.05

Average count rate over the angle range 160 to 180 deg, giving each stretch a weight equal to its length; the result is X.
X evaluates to 46.8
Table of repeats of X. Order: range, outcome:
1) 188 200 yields 47.3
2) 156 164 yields 48.9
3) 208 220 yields 48.7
